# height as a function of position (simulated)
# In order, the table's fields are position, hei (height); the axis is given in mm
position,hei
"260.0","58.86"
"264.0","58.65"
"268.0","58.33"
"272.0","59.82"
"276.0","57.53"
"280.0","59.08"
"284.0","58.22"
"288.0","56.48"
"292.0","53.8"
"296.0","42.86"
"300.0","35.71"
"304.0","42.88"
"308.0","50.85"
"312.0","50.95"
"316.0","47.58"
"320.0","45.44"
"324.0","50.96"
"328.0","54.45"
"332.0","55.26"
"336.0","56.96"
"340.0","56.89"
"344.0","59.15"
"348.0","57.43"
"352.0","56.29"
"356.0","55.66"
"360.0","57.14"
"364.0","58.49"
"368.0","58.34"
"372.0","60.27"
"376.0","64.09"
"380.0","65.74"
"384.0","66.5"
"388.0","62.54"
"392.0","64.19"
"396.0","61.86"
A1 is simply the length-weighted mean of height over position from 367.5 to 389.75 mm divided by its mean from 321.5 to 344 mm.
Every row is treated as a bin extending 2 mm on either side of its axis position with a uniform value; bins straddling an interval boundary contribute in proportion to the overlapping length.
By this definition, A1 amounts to 1.1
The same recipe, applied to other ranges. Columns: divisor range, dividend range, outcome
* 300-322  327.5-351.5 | 1.22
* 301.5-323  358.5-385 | 1.29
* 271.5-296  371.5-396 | 1.14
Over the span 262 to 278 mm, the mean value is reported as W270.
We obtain 58.6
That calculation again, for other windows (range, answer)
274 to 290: 57.8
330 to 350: 57.1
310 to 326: 48.7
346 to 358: 56.5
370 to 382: 63.4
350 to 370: 57.2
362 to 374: 59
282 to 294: 56.2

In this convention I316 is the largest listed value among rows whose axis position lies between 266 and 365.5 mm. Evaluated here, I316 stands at 59.82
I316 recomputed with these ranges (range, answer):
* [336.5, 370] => 59.15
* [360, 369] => 58.49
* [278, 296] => 59.08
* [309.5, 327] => 50.96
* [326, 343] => 56.96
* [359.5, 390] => 66.5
